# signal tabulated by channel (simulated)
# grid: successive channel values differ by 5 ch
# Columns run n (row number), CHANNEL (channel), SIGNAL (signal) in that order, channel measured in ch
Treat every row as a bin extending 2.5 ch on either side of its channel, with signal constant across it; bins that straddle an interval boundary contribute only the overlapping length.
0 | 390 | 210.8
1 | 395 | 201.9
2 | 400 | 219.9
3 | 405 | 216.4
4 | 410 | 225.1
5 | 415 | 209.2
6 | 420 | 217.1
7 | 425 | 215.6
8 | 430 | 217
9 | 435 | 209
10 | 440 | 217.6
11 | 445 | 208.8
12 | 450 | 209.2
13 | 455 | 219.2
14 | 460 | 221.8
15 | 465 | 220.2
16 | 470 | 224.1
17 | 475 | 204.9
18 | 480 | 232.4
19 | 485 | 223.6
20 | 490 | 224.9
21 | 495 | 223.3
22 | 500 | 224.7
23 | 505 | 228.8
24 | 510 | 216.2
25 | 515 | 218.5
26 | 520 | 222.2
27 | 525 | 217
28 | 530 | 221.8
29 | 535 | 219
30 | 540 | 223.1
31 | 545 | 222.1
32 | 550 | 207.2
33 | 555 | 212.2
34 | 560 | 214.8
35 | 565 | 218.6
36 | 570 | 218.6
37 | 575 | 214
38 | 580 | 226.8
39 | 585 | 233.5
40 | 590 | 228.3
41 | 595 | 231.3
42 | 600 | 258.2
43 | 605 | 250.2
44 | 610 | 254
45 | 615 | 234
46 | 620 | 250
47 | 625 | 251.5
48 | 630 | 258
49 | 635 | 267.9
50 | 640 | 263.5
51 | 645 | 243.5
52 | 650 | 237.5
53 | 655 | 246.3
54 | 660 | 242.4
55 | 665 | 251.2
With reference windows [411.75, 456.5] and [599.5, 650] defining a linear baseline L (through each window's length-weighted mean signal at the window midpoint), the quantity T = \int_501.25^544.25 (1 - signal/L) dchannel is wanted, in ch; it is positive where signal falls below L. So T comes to 2.0 ch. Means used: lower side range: 214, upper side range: 252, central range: 221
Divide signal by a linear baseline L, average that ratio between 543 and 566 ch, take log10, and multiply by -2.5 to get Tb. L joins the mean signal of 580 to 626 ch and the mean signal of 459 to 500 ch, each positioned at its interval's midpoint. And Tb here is 0.10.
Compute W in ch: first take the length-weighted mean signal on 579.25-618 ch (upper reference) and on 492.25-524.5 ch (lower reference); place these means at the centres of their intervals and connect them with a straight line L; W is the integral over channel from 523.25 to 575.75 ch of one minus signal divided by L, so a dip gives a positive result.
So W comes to 2.97 ch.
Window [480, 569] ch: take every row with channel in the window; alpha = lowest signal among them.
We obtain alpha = 207.2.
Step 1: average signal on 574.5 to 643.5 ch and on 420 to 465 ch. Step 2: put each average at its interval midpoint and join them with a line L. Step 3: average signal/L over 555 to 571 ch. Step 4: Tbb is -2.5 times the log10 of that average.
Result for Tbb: 0.10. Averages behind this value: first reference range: 215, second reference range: 245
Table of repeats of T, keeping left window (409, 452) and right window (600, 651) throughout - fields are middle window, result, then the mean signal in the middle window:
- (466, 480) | 0.2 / 218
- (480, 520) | 0.7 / 223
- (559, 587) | 2.4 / 221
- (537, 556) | 1.6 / 217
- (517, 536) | 1.0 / 220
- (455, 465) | 0.0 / 221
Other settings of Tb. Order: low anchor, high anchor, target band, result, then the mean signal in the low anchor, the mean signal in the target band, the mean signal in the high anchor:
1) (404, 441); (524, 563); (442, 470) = -0.002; 216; 217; 217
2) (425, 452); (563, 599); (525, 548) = 0.005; 213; 221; 226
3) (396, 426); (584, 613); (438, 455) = 0.044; 217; 213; 243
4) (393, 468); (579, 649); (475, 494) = 0.004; 215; 224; 247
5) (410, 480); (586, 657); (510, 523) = 0.046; 216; 219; 248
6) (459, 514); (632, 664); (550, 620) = 0.043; 222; 230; 250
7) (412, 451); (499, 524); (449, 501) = -0.016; 213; 221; 222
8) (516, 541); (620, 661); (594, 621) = -0.020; 220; 247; 252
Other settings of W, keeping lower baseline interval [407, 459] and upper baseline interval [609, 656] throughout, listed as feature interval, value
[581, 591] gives 0.5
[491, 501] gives 0.1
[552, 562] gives 1.0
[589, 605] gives 0.2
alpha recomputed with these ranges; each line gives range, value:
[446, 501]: 204.9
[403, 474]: 208.8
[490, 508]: 223.3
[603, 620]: 234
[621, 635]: 251.5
